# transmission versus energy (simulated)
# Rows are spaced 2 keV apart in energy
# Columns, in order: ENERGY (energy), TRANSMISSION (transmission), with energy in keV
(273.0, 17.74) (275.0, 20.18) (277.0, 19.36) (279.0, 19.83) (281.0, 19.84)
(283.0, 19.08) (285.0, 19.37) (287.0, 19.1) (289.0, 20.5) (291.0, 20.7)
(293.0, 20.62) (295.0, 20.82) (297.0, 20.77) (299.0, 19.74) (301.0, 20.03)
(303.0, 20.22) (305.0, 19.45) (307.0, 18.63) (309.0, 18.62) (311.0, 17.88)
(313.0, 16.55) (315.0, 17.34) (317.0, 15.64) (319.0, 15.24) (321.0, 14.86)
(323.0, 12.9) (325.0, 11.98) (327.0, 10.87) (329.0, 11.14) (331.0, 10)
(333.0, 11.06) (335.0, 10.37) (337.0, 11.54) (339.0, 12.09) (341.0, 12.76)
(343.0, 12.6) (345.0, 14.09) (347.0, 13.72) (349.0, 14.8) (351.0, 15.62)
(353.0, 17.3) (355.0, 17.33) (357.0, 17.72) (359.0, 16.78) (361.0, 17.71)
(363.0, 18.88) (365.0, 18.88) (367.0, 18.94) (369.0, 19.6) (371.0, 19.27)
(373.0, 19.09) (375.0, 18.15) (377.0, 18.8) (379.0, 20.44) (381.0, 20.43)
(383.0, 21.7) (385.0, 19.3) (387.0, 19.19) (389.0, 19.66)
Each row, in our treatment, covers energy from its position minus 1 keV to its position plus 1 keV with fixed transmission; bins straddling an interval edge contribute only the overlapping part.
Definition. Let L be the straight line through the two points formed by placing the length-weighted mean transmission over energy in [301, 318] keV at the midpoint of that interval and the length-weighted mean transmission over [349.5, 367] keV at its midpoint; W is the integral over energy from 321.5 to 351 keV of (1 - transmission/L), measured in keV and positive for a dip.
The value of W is 9.1 keV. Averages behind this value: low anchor 18.2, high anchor 17.5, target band 12.3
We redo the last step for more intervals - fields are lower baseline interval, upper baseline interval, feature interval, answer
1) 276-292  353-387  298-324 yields 2.7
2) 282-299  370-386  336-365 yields 6.5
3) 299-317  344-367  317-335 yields 5.6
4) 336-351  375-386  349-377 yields -2.1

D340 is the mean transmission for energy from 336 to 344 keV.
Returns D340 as 12.2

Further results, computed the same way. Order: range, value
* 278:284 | 19.6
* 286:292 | 20.1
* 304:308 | 19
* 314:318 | 16.5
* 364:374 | 19.2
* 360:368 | 18.6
